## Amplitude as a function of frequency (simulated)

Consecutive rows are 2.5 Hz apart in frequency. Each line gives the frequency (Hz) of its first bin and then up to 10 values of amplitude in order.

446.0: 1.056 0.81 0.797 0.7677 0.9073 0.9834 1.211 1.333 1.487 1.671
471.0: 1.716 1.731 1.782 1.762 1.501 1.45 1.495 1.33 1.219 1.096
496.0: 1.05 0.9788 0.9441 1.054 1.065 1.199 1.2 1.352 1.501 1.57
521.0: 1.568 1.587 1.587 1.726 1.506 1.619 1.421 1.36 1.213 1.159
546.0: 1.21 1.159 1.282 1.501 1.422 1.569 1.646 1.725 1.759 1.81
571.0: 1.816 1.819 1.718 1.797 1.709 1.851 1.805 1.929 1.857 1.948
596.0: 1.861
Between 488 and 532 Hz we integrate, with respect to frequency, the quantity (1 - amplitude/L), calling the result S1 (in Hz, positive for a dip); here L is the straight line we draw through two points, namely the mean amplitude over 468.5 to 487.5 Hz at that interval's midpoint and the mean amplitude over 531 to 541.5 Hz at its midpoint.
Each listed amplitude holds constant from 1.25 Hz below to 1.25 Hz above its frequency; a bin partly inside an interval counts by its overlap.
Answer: 6.0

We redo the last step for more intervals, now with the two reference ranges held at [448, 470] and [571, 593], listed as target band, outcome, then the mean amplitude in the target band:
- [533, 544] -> 1.54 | 1.35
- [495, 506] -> 2.80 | 1.01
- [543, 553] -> 2.44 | 1.23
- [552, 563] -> 0.90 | 1.54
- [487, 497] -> 0.94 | 1.18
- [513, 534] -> -1.06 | 1.56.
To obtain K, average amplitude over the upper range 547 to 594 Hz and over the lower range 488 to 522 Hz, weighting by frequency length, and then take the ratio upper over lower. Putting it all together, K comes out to 1.38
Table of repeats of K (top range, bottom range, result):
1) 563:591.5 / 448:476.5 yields 1.42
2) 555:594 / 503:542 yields 1.24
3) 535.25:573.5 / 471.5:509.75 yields 1.12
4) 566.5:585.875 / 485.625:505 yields 1.58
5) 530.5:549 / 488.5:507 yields 1.24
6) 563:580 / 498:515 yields 1.58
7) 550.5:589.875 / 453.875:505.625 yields 1.29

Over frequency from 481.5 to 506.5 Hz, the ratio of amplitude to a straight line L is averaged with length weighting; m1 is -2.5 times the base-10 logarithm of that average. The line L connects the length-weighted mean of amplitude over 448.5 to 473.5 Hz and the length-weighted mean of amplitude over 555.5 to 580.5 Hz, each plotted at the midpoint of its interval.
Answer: 0.16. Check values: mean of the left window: 1.21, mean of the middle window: 1.18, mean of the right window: 1.72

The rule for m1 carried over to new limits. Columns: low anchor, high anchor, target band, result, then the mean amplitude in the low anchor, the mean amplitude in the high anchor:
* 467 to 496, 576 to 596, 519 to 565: 0.16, 1.5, 1.84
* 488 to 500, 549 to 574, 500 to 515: 0.07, 1.12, 1.62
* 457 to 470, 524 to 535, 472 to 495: -0.05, 1.34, 1.6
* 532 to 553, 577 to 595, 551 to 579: -0.05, 1.31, 1.84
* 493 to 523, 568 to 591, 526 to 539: -0.09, 1.23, 1.81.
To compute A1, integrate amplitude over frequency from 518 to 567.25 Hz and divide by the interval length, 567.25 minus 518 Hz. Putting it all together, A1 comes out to 1.48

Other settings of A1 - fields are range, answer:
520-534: 1.6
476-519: 1.29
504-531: 1.43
